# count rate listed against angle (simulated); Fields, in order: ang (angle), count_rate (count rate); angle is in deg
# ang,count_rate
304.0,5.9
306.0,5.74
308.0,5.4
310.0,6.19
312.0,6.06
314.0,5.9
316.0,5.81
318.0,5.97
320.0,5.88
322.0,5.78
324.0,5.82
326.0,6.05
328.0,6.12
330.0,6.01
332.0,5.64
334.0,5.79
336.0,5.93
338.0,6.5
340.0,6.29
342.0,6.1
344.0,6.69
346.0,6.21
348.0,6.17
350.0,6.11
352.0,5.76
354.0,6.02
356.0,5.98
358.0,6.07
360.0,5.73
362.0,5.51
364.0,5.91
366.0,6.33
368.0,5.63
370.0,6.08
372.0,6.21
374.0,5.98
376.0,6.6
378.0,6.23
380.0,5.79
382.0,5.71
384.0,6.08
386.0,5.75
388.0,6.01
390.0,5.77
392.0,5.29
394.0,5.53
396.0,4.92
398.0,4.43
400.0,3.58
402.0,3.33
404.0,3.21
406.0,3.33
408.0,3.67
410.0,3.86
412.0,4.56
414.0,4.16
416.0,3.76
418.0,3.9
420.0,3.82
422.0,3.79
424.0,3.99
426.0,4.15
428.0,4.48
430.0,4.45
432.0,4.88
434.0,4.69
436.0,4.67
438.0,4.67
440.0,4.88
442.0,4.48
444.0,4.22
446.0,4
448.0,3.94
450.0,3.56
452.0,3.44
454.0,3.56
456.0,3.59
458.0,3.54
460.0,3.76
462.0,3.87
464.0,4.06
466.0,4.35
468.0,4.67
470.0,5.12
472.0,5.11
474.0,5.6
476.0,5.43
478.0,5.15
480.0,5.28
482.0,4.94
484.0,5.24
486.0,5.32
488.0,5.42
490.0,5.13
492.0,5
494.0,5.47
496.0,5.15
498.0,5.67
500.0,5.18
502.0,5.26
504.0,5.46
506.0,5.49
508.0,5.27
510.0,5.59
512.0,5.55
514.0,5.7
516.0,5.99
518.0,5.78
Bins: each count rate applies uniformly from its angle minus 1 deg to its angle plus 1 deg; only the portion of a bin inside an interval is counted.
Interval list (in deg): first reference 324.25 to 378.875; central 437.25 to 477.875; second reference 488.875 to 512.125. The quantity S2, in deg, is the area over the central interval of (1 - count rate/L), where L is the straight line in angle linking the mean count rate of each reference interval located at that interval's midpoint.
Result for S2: 9.1 deg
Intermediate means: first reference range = 6.06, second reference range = 5.34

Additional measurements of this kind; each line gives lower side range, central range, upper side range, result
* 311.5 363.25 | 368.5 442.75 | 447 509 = 8.7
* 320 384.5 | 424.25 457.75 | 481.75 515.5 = 8.4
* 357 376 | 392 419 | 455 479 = 6.7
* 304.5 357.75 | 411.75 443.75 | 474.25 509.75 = 7.2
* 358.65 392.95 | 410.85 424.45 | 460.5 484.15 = 3.7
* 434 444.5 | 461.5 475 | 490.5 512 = 0.7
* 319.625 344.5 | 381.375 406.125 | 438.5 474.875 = 1.3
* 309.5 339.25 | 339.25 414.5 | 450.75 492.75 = 1.0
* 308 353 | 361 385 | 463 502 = -1.0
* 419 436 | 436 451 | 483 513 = 0.8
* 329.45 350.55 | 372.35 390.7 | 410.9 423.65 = -3.7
